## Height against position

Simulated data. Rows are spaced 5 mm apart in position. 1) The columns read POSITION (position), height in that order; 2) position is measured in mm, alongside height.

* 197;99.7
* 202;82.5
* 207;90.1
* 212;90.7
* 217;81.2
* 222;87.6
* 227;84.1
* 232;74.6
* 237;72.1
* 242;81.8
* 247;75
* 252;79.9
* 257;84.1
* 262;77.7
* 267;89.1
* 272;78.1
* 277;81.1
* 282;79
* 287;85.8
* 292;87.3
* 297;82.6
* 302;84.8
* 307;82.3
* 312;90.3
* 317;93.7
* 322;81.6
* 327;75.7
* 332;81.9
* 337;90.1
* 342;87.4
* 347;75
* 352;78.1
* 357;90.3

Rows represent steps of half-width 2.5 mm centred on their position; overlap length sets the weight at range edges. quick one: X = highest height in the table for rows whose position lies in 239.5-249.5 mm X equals 81.8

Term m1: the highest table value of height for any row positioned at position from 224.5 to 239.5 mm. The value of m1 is 84.1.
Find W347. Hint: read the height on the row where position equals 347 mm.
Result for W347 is 75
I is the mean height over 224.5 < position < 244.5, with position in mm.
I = 78.2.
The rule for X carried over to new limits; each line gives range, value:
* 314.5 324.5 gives 93.7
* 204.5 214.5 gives 90.7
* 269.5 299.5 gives 87.3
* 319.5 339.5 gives 90.1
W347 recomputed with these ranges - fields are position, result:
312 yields 90.3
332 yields 81.9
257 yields 84.1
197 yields 99.7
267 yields 89.1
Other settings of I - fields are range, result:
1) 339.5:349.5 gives 81.2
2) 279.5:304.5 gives 83.9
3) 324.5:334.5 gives 78.8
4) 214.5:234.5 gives 81.9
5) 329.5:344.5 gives 86.5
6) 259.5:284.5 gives 81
